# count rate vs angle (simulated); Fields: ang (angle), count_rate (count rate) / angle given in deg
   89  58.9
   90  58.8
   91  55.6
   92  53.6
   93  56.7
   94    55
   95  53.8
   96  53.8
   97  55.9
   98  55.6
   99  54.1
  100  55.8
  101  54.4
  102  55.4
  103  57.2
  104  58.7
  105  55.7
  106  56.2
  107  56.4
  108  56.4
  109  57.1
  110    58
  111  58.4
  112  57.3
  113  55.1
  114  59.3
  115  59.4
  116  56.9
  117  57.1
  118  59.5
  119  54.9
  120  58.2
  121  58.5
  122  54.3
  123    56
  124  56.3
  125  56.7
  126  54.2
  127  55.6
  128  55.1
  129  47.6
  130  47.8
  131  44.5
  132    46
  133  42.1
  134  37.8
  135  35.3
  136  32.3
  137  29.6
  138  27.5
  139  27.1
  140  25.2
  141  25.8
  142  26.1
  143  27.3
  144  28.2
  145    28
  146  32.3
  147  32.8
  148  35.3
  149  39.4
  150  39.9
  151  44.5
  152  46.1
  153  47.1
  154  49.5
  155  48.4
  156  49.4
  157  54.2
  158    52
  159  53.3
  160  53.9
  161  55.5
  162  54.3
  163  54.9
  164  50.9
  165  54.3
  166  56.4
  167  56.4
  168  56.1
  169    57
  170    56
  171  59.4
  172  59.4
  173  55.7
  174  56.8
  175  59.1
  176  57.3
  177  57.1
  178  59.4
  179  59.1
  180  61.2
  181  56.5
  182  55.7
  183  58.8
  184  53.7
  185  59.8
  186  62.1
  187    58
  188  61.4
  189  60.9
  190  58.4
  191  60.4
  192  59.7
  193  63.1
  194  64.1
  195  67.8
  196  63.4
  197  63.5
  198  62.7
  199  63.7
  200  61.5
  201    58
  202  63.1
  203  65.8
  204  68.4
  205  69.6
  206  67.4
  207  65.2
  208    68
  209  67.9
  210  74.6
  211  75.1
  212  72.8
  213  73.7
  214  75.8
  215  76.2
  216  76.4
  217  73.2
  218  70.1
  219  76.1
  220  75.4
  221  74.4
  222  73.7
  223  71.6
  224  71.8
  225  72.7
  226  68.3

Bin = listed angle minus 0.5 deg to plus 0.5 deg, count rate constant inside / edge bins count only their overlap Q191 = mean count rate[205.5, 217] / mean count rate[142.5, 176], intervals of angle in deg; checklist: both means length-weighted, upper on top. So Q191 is 1.48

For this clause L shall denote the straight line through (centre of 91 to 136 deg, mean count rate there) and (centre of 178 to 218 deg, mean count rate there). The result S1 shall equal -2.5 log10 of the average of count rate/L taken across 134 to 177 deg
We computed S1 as 0.31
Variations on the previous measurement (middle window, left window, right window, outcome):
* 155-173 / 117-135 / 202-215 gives 0.11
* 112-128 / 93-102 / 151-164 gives -0.06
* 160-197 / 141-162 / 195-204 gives -0.09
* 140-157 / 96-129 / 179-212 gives 0.50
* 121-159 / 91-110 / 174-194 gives 0.34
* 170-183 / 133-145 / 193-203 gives -0.14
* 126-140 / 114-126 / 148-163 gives 0.32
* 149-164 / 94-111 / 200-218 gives 0.25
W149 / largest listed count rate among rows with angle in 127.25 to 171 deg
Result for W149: 59.4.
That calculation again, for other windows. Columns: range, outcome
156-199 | 67.8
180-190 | 62.1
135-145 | 35.3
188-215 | 76.2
